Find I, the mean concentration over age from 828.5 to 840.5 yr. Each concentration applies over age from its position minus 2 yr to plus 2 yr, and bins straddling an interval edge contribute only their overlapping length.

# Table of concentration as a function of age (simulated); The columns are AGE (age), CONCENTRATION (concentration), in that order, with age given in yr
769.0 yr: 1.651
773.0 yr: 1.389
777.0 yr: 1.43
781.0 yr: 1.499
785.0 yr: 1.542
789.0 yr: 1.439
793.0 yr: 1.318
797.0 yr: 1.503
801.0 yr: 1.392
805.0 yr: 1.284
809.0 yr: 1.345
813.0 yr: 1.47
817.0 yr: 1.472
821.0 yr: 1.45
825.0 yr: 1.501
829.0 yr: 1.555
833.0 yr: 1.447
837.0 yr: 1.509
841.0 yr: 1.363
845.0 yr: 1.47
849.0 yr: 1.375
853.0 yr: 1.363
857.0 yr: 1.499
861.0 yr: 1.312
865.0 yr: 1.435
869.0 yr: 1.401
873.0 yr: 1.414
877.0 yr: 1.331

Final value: 1.48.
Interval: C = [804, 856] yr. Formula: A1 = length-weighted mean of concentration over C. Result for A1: 1.44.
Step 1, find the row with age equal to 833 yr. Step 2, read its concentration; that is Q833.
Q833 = 1.447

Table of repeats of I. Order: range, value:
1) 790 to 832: 1.43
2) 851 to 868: 1.4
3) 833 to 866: 1.42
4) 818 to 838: 1.49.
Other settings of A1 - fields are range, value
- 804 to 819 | 1.4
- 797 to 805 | 1.39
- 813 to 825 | 1.47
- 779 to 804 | 1.44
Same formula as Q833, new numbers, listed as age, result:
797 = 1.503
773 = 1.389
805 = 1.284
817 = 1.472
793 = 1.318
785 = 1.542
